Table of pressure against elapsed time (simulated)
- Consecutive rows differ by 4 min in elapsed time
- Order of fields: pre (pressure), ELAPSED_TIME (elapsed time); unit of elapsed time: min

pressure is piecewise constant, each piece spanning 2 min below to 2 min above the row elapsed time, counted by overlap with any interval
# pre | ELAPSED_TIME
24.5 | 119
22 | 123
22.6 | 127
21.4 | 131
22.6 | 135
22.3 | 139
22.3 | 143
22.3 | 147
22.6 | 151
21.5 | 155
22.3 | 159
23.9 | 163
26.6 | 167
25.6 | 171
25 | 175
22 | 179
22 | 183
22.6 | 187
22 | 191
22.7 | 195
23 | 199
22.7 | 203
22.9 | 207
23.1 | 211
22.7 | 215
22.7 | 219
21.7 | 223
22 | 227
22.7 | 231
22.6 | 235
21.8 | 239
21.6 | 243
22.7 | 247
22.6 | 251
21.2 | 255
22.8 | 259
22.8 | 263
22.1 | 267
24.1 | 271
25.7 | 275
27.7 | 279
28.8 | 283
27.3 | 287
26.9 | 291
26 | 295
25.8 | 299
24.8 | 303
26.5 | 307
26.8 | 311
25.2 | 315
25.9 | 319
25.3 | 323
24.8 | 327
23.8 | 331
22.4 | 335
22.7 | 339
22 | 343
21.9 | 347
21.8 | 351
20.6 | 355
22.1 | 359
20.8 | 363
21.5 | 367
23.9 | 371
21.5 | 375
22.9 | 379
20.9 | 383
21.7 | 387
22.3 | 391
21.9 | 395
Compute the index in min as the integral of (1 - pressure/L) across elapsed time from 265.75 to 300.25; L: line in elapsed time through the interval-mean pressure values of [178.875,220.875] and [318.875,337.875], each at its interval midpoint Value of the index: -3.6 min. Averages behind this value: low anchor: 22.6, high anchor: 24.2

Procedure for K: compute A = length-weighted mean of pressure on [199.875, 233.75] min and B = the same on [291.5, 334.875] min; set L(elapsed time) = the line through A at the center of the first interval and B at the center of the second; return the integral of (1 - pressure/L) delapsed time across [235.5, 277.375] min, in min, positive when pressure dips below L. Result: 1.7 min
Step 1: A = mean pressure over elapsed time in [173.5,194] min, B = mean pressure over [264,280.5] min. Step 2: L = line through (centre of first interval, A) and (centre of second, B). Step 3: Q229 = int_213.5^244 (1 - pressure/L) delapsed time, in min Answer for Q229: 1.9 min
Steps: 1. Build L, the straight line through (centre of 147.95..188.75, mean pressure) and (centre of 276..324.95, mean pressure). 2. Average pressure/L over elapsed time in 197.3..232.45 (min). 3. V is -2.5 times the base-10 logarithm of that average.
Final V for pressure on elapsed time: 0.08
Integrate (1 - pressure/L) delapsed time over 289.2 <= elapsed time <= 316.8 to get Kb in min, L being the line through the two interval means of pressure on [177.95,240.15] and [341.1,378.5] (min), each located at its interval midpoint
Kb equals -4.9 min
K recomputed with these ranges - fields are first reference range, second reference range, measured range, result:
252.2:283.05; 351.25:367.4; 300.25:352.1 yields -4.4 min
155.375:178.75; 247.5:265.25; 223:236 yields 0.4 min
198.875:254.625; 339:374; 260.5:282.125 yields -2.4 min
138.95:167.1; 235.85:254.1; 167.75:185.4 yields -1.0 min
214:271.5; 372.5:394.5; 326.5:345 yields -0.8 min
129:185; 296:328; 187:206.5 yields 0.9 min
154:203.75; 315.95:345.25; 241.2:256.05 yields 0.9 min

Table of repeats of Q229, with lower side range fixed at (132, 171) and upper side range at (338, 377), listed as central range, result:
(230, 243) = 0.19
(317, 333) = -2.11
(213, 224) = 0.11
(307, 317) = -1.80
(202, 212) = -0.08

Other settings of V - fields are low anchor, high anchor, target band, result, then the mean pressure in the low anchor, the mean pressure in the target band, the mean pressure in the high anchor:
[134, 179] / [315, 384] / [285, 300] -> -0.16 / 23.3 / 26.5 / 22.7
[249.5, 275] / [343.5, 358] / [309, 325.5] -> -0.17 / 22.8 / 25.8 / 21.5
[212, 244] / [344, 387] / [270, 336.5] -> -0.17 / 22.3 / 25.8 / 21.8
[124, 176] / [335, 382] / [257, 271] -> -0.01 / 23.1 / 22.8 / 22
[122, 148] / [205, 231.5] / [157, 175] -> -0.11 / 22.2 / 24.6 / 22.5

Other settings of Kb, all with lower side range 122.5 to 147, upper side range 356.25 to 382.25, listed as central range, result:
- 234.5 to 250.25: -0.03 min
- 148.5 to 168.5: -0.97 min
